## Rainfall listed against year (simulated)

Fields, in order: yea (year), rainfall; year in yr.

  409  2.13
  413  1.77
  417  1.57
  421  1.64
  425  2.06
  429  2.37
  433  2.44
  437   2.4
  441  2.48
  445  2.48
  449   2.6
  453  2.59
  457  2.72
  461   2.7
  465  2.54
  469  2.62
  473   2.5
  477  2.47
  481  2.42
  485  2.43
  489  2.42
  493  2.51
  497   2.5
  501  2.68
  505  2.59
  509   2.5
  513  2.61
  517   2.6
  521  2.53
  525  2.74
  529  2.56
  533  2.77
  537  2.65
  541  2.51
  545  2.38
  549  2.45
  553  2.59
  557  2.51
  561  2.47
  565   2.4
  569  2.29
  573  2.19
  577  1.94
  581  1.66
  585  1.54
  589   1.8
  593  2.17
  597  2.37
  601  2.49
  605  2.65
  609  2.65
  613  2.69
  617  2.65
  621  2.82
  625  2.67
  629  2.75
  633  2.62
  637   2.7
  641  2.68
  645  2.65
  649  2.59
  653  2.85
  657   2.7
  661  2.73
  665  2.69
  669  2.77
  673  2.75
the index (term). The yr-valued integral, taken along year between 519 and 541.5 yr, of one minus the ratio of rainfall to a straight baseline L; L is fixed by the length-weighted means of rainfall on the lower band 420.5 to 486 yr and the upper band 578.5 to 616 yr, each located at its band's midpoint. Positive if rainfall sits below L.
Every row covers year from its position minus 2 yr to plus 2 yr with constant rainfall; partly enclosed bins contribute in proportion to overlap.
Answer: -2.9 yr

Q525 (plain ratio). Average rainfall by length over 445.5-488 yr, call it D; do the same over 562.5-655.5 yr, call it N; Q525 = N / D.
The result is 1.0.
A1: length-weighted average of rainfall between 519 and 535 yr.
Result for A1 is 2.65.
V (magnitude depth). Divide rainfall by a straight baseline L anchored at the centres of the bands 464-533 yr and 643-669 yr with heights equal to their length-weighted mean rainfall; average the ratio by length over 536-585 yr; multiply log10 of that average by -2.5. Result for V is 0.14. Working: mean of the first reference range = 2.55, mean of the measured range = 2.3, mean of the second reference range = 2.71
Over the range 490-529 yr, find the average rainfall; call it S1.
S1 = 2.58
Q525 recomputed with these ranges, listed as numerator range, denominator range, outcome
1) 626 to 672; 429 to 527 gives 1.06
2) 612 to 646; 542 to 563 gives 1.09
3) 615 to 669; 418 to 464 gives 1.13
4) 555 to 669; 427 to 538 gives 0.97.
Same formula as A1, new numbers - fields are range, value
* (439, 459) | 2.57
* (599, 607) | 2.57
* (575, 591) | 1.73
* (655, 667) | 2.71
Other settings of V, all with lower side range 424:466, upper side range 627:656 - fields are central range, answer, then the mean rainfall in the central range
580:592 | 0.471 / 1.71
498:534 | -0.019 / 2.61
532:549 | 0.017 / 2.55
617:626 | -0.024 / 2.73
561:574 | 0.127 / 2.33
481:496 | 0.039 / 2.45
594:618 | 0.039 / 2.56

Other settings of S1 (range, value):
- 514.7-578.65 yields 2.48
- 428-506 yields 2.52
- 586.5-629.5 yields 2.5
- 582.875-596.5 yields 1.89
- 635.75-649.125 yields 2.66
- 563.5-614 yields 2.21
